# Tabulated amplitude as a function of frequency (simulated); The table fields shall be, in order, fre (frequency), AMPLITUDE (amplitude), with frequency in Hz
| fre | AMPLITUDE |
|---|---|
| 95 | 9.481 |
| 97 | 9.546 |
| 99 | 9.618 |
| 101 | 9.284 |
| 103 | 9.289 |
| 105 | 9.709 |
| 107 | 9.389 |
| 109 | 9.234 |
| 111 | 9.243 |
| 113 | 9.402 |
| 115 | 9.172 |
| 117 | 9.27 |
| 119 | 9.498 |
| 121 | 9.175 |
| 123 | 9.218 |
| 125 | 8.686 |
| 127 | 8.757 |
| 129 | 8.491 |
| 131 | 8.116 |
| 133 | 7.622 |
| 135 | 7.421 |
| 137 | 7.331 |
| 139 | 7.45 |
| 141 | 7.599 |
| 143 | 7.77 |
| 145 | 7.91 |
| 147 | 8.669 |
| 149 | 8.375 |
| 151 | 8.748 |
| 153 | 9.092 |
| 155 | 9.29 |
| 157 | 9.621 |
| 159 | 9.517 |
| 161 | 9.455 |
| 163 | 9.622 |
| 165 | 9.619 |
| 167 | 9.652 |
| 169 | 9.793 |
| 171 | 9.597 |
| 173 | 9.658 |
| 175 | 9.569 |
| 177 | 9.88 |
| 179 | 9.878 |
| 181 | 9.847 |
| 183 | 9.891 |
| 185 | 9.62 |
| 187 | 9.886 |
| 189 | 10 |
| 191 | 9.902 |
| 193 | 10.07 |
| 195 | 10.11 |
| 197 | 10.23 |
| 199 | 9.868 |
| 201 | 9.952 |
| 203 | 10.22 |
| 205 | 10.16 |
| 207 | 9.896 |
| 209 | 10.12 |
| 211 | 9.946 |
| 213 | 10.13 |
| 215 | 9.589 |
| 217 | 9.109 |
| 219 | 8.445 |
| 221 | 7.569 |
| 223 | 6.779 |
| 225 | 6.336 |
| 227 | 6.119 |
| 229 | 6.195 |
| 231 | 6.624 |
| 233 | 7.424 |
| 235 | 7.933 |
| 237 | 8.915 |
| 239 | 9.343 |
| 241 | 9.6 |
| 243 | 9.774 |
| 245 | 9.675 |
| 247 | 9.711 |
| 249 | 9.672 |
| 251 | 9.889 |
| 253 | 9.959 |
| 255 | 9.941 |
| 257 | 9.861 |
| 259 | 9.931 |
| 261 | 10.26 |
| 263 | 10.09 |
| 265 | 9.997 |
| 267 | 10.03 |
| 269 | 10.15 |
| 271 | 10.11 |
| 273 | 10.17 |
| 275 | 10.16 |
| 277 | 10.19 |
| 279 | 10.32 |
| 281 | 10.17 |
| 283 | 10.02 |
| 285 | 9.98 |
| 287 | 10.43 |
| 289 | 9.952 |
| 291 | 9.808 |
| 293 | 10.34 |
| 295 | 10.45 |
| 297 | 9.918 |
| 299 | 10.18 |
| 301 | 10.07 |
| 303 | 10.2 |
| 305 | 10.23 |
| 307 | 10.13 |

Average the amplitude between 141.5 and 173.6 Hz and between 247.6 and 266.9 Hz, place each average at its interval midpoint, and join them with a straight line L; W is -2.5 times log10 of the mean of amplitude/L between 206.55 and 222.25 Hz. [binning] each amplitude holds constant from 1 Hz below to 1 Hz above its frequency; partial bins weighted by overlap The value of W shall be 0.03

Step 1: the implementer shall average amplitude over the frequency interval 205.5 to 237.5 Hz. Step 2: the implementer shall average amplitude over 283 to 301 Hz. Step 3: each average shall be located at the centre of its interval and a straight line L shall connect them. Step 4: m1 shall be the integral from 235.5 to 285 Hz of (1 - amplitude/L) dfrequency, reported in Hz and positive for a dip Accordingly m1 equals -3.40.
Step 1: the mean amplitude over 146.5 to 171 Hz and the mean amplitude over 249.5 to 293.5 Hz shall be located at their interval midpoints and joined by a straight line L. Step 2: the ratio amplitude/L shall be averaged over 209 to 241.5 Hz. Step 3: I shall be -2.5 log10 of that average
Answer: 0.19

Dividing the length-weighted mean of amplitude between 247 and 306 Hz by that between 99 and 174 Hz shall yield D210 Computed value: 1.13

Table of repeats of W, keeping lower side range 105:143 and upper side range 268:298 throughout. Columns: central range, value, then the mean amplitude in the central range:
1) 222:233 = 0.42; 6.5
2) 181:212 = -0.08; 9.99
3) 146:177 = -0.05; 9.37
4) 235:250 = 0.04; 9.42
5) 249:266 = -0.01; 9.97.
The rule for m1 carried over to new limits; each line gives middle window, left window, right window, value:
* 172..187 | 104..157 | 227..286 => -1.3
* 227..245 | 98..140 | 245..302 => 2.9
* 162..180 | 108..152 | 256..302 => -1.5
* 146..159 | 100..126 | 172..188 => 0.8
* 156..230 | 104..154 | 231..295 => -1.6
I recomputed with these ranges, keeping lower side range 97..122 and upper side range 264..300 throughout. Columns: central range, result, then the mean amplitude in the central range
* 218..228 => 0.37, 7.05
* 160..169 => 0.00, 9.61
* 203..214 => -0.03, 10.1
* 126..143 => 0.21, 7.84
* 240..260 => 0.02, 9.8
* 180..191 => -0.02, 9.85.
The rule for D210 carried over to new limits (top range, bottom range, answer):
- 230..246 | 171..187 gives 0.89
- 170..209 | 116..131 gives 1.11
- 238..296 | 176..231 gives 1.09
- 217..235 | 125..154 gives 0.88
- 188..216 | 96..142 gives 1.14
